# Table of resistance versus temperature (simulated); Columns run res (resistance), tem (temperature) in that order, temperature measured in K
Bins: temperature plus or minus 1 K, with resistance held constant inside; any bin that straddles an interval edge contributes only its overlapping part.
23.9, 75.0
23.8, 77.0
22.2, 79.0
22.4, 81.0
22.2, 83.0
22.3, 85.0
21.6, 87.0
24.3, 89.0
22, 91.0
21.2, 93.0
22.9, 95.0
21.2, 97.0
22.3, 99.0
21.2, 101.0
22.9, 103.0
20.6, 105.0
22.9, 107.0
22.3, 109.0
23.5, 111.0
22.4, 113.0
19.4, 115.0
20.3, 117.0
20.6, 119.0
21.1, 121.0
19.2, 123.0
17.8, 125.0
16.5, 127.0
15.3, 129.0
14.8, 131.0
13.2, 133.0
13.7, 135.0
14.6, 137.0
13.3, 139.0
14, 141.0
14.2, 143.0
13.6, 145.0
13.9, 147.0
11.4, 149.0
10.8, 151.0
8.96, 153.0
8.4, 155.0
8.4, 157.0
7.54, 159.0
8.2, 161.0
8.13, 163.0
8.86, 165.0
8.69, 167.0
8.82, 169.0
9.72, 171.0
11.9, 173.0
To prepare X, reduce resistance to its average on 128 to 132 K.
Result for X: 15.1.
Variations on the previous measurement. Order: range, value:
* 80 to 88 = 22.1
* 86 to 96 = 22.4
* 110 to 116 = 21.8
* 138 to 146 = 13.8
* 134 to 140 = 13.9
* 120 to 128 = 18.6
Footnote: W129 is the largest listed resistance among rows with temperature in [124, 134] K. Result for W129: 17.8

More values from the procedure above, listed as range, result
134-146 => 14.6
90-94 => 22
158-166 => 8.86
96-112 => 23.5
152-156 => 8.96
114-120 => 20.6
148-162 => 11.4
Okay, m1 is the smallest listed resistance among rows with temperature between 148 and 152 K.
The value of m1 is 10.8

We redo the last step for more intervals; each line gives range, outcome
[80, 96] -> 21.2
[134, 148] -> 13.3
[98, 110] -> 20.6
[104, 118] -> 19.4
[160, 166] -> 8.13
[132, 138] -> 13.2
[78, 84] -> 22.2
